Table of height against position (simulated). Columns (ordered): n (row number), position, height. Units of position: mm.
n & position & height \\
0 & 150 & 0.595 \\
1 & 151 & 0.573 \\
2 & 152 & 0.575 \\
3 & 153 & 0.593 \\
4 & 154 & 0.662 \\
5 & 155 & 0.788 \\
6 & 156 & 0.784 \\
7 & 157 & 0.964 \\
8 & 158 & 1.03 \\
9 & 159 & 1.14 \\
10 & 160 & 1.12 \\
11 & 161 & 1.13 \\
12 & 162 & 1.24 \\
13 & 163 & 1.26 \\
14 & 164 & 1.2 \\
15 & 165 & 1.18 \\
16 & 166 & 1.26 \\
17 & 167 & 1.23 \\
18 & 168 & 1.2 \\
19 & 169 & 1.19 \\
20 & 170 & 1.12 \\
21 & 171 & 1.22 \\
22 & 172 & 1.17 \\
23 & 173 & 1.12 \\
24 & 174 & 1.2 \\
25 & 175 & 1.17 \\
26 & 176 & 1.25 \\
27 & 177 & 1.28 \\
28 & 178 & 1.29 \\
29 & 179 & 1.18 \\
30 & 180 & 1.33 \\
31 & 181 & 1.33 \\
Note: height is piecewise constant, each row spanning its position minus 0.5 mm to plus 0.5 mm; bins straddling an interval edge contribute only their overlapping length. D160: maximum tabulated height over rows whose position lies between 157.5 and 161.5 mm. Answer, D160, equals 1.14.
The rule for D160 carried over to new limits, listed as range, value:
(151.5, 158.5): 1.03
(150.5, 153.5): 0.593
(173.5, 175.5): 1.2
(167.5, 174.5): 1.22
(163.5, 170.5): 1.26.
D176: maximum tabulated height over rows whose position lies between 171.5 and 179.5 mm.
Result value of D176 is 1.29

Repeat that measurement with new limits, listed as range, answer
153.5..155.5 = 0.788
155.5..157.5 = 0.964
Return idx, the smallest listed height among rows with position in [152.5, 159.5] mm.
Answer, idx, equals 0.593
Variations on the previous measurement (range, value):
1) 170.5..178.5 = 1.12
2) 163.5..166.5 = 1.18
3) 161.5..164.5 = 1.2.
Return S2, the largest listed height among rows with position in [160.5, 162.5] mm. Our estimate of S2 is 1.24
